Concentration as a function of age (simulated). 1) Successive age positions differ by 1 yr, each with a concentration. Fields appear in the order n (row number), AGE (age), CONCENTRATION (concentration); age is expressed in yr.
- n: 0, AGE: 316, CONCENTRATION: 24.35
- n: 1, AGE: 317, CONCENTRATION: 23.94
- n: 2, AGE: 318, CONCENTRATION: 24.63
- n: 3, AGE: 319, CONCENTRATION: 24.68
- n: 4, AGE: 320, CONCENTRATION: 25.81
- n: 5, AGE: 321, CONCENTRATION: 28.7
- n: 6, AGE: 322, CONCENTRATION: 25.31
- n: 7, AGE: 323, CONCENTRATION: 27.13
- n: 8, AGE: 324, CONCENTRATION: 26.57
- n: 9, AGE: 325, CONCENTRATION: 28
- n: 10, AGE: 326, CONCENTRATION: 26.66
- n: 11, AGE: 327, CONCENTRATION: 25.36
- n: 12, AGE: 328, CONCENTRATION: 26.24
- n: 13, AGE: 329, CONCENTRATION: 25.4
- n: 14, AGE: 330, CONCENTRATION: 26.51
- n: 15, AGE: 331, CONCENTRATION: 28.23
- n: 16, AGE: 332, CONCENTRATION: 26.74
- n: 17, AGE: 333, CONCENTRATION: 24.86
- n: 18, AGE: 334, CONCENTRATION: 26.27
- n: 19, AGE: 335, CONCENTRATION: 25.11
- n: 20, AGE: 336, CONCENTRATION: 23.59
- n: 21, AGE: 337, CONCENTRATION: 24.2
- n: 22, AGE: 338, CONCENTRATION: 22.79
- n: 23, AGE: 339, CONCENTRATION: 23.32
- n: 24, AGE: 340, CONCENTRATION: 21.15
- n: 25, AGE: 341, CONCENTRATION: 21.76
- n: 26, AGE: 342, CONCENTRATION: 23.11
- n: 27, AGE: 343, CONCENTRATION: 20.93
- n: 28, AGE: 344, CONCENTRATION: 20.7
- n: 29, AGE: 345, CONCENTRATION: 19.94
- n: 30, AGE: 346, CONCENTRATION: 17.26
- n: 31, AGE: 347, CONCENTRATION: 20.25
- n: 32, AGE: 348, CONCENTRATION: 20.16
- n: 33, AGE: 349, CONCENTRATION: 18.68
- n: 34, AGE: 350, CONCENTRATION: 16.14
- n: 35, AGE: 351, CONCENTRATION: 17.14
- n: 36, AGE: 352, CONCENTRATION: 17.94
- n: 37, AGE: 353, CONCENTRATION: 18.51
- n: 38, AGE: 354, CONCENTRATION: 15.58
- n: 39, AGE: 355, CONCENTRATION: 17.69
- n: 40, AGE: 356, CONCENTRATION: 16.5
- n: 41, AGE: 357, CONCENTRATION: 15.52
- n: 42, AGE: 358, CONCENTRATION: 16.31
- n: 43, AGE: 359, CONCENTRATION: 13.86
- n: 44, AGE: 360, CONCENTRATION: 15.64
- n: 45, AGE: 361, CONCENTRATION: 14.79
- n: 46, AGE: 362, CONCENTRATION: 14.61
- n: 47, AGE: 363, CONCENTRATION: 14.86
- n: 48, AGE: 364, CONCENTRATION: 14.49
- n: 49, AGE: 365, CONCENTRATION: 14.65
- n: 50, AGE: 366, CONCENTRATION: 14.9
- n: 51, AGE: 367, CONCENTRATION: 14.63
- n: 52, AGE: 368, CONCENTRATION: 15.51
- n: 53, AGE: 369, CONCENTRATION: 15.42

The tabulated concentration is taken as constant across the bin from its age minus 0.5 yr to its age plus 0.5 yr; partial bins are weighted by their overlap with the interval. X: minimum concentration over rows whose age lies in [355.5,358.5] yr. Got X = 15.52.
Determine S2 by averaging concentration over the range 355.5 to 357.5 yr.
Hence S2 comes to 16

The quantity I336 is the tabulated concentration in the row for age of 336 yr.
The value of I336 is 23.59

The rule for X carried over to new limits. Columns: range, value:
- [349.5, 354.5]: 15.58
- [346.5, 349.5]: 18.68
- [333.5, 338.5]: 22.79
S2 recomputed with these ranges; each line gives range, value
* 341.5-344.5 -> 21.6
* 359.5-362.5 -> 15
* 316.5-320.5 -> 24.8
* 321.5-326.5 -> 26.7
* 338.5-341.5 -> 22.1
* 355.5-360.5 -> 15.6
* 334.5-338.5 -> 23.9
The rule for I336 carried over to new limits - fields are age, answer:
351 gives 17.14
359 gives 13.86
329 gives 25.4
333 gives 24.86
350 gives 16.14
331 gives 28.23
